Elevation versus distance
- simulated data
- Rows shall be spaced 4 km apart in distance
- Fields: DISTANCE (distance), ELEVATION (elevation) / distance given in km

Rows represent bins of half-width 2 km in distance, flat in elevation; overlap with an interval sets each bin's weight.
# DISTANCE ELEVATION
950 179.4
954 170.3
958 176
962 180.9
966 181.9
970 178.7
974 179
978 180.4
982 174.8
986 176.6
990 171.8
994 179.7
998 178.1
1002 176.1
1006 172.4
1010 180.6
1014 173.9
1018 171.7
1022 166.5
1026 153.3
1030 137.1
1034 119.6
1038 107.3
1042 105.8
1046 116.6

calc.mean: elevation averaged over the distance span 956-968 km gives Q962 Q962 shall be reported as 180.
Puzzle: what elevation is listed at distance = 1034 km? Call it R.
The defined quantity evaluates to 119.6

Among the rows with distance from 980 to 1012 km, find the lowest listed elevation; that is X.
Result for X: 171.8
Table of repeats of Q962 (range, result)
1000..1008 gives 174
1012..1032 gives 161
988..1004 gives 176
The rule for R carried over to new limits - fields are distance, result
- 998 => 178.1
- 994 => 179.7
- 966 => 181.9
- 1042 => 105.8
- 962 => 180.9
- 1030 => 137.1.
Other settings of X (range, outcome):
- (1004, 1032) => 137.1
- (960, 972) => 178.7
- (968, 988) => 174.8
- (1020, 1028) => 153.3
